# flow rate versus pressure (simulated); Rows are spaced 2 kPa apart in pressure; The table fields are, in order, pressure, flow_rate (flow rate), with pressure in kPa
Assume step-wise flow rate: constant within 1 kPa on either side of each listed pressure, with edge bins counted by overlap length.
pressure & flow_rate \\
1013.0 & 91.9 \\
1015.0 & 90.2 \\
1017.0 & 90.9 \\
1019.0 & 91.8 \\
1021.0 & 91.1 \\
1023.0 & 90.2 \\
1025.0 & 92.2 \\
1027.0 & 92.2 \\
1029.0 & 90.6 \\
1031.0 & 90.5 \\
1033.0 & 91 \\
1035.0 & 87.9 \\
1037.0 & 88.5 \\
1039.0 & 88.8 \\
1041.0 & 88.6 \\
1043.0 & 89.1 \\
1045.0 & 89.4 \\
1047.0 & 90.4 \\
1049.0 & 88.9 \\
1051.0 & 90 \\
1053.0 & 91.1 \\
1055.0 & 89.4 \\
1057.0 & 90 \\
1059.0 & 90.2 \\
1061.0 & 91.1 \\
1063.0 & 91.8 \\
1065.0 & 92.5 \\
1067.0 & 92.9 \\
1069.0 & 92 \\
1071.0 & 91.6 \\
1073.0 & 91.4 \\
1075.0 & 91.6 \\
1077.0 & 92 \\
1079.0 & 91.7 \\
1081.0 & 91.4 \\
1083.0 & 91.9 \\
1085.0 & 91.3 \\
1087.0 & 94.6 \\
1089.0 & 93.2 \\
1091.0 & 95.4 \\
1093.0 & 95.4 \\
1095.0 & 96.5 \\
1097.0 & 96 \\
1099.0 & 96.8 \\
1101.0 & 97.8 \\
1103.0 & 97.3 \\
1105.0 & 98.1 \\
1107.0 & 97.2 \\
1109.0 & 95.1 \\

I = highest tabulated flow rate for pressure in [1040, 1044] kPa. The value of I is 89.1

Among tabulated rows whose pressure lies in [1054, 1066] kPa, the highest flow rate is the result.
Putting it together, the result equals 92.5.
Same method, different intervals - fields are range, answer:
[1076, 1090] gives 94.6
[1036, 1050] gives 90.4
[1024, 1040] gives 92.2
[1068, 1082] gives 92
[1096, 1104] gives 97.8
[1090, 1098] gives 96.5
